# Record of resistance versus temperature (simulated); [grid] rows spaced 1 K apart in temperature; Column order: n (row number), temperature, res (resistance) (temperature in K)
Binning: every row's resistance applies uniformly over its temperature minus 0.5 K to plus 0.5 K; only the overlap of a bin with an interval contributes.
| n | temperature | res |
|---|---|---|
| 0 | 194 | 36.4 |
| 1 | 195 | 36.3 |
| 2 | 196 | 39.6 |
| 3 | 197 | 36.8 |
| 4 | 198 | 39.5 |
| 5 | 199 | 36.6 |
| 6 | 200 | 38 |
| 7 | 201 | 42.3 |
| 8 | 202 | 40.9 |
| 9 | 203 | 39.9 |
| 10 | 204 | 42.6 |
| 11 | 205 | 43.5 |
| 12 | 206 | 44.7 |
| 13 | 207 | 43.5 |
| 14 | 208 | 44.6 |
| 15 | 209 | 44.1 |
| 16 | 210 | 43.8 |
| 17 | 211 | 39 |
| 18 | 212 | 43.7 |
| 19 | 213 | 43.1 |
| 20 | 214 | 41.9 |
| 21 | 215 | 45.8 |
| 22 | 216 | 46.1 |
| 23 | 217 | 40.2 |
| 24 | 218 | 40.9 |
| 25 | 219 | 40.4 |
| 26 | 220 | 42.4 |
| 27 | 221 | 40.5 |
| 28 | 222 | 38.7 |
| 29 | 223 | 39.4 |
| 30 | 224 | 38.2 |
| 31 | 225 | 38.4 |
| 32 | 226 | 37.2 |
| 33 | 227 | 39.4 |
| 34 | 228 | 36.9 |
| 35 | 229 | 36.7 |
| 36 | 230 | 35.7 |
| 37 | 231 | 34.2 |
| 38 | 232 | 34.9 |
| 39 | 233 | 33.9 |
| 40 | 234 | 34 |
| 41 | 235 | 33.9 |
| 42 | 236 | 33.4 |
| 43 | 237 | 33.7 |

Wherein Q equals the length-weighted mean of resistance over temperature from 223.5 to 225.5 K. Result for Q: 38.3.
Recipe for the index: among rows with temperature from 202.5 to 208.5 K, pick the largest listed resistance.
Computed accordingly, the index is 44.7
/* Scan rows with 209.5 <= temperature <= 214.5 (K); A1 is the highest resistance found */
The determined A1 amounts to 43.8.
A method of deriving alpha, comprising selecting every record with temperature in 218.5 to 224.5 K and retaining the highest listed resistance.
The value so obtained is 42.4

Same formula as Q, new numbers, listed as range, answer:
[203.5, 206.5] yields 43.6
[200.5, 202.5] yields 41.6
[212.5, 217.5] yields 43.4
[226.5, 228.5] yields 38.1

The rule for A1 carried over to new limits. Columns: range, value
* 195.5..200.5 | 39.6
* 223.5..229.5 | 39.4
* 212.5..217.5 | 46.1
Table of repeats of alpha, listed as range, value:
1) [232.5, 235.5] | 34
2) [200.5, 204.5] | 42.6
